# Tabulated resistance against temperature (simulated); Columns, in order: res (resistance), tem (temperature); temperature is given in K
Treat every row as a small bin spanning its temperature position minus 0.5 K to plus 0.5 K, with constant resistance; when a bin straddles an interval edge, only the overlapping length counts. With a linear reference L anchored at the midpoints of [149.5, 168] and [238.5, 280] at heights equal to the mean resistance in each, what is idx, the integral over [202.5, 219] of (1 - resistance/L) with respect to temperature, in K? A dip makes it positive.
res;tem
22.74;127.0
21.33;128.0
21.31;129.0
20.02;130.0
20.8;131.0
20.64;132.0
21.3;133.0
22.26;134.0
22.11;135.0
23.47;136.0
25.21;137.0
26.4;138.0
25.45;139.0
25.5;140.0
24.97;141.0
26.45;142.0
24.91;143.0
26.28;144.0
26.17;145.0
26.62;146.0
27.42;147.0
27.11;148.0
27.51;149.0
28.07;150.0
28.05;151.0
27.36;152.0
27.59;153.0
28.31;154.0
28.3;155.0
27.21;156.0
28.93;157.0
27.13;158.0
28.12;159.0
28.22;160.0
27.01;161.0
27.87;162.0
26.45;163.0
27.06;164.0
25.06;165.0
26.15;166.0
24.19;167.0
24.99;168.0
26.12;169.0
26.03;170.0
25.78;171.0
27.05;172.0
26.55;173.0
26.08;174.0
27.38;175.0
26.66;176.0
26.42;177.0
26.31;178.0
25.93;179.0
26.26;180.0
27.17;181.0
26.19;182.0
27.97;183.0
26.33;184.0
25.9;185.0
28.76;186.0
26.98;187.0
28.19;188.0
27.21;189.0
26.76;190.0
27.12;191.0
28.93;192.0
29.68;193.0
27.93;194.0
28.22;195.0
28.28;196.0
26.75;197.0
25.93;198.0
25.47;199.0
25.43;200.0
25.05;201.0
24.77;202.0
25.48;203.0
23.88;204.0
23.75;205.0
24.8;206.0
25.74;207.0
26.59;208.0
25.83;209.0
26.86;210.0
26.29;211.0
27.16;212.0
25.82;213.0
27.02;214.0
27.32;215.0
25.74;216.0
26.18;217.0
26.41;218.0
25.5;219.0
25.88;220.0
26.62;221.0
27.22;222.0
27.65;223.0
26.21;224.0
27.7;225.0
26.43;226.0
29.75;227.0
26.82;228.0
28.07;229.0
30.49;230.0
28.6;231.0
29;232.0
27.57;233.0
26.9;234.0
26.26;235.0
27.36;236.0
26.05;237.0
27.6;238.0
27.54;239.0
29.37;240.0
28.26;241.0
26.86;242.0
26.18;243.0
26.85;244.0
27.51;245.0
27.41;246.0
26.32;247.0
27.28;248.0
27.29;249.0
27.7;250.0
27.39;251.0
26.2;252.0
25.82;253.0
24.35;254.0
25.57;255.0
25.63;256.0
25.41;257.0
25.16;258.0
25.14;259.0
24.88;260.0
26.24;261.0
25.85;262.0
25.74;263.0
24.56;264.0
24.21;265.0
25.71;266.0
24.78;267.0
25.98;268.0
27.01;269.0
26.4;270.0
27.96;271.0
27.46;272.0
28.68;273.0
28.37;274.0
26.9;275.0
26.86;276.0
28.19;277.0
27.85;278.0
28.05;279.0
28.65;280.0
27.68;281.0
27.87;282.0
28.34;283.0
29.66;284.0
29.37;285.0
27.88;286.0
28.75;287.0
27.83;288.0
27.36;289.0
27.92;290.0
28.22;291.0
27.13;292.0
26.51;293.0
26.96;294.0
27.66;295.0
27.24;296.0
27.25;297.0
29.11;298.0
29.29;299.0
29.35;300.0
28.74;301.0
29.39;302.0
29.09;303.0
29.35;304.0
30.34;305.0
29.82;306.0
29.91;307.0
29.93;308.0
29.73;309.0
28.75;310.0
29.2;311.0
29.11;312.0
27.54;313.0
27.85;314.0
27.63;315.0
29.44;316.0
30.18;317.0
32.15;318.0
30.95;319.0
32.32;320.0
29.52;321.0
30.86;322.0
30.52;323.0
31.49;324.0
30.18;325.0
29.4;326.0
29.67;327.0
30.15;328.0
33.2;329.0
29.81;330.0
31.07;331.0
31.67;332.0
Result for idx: 0.61 K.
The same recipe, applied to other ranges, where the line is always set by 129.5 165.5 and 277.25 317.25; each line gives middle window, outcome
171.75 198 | -0.6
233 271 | 1.8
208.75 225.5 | 0.3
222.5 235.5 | -0.2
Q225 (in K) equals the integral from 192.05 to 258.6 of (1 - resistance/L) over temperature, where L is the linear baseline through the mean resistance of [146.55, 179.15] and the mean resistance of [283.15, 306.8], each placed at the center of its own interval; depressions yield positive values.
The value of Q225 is 2.2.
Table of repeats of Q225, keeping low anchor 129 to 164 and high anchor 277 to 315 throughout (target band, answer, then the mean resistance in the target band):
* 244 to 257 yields 0.55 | 26.5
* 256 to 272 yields 1.26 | 25.7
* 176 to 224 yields 0.40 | 26.5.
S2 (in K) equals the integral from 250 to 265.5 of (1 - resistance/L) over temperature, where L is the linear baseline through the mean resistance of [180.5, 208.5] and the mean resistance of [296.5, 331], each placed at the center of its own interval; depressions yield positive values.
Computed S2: 1.5 K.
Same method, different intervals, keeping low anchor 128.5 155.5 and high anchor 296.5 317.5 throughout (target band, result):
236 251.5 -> 0.2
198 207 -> 0.6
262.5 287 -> 0.9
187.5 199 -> -0.5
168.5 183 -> -0.3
